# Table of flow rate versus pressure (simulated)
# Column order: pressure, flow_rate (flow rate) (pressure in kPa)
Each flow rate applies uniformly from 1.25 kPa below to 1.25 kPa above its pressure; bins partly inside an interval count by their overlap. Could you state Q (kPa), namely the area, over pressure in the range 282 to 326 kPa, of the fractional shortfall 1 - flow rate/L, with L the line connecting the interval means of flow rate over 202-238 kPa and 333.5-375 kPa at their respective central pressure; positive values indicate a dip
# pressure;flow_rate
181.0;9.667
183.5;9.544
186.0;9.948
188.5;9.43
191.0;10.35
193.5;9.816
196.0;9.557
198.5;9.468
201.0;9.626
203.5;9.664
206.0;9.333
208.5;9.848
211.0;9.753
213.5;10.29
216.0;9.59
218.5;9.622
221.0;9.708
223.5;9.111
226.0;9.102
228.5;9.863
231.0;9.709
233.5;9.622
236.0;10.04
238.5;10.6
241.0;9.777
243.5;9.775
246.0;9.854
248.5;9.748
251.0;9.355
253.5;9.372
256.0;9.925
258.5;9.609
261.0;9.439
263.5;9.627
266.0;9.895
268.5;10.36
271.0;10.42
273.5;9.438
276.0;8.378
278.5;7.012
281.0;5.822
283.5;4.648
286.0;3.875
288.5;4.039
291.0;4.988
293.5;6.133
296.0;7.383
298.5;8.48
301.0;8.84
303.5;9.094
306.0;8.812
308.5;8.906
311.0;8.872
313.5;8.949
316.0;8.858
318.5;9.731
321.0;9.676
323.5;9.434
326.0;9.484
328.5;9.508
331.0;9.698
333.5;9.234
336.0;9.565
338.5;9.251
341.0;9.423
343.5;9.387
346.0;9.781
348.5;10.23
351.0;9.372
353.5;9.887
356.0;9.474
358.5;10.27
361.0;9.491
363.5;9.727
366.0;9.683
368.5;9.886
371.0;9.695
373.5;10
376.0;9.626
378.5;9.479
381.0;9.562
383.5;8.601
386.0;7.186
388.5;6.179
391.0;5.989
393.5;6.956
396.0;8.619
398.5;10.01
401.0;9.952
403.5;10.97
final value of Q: 8.9 kPa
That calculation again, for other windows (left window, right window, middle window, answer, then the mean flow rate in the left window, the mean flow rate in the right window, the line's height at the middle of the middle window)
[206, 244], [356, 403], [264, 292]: 6.6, 9.75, 8.99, 9.49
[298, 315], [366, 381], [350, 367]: -0.3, 8.87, 9.72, 9.53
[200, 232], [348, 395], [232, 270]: -1.3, 9.63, 8.99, 9.49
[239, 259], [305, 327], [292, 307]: 2.0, 9.71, 9.19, 9.32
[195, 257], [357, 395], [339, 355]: -1.2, 9.69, 8.82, 8.99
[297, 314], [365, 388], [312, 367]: -3.3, 8.82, 9.2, 9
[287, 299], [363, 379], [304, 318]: -4.2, 6.01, 9.74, 6.87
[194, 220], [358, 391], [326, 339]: -0.4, 9.68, 9.04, 9.2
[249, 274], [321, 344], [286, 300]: 5.2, 9.75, 9.46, 9.62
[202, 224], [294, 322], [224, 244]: -0.6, 9.68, 8.79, 9.48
